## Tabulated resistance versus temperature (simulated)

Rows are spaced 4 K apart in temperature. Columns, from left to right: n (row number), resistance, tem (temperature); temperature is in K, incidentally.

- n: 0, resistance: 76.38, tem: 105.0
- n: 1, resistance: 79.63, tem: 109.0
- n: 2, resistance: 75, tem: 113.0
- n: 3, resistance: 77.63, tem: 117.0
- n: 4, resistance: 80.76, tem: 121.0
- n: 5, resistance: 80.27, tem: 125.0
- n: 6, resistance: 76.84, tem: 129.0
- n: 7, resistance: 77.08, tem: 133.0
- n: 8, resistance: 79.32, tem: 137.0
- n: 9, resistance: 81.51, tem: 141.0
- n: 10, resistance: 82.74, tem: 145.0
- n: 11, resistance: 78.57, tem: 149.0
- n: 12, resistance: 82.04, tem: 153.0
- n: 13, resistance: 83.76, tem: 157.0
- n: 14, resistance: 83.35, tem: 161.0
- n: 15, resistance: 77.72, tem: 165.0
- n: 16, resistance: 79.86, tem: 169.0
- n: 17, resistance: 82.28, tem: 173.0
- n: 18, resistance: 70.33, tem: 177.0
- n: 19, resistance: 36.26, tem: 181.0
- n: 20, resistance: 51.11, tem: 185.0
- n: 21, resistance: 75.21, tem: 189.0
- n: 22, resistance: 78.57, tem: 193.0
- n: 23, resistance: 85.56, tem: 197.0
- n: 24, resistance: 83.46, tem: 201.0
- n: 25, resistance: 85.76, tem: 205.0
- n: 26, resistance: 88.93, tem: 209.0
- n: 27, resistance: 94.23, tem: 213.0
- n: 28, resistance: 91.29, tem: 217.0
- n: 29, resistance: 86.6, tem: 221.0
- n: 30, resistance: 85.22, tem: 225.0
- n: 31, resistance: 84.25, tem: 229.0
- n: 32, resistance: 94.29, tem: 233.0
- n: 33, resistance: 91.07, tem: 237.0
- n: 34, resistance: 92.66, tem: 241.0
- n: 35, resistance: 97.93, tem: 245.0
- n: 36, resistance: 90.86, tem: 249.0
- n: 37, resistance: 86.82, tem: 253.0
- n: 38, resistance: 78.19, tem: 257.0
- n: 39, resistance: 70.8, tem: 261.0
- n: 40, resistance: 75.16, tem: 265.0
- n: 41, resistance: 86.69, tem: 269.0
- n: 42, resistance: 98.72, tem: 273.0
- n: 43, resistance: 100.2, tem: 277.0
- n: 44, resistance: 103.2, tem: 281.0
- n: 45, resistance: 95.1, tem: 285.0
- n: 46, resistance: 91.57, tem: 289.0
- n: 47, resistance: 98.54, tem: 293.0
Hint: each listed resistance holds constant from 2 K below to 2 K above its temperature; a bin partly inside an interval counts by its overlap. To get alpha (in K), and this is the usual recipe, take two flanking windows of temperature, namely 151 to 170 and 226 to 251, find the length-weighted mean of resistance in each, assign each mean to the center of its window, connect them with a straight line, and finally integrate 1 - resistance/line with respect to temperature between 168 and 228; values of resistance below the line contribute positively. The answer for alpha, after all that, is 5.6 K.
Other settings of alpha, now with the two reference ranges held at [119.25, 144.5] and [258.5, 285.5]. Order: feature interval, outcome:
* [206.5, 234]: -1.0 K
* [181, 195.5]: 3.3 K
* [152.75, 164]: -0.2 K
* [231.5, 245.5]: -1.0 K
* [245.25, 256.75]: -0.1 K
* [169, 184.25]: 3.4 K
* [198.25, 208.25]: -0.1 K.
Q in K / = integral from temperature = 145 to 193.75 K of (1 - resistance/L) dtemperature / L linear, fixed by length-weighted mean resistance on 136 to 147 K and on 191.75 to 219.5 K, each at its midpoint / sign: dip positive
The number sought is 5.9 K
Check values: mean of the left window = 81.4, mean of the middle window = 73.5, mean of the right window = 87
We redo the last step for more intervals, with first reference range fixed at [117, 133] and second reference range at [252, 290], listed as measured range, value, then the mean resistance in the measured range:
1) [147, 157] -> 0.0 K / 81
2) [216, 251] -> -1.8 K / 90.4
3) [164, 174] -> 0.2 K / 79.9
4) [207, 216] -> -0.7 K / 91.5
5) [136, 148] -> -0.2 K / 81.1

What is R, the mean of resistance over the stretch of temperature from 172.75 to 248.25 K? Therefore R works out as 82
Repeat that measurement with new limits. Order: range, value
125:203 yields 76.2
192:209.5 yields 84.4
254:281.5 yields 86.7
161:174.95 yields 80.4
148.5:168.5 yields 81.2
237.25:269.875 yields 85.2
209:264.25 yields 87.8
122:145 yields 79.4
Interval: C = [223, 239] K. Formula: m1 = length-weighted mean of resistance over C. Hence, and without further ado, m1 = 88.7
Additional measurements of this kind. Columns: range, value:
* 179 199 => 65.3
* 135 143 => 80.4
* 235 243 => 91.9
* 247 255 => 88.8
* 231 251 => 93.4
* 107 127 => 78.7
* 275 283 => 102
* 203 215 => 89.6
